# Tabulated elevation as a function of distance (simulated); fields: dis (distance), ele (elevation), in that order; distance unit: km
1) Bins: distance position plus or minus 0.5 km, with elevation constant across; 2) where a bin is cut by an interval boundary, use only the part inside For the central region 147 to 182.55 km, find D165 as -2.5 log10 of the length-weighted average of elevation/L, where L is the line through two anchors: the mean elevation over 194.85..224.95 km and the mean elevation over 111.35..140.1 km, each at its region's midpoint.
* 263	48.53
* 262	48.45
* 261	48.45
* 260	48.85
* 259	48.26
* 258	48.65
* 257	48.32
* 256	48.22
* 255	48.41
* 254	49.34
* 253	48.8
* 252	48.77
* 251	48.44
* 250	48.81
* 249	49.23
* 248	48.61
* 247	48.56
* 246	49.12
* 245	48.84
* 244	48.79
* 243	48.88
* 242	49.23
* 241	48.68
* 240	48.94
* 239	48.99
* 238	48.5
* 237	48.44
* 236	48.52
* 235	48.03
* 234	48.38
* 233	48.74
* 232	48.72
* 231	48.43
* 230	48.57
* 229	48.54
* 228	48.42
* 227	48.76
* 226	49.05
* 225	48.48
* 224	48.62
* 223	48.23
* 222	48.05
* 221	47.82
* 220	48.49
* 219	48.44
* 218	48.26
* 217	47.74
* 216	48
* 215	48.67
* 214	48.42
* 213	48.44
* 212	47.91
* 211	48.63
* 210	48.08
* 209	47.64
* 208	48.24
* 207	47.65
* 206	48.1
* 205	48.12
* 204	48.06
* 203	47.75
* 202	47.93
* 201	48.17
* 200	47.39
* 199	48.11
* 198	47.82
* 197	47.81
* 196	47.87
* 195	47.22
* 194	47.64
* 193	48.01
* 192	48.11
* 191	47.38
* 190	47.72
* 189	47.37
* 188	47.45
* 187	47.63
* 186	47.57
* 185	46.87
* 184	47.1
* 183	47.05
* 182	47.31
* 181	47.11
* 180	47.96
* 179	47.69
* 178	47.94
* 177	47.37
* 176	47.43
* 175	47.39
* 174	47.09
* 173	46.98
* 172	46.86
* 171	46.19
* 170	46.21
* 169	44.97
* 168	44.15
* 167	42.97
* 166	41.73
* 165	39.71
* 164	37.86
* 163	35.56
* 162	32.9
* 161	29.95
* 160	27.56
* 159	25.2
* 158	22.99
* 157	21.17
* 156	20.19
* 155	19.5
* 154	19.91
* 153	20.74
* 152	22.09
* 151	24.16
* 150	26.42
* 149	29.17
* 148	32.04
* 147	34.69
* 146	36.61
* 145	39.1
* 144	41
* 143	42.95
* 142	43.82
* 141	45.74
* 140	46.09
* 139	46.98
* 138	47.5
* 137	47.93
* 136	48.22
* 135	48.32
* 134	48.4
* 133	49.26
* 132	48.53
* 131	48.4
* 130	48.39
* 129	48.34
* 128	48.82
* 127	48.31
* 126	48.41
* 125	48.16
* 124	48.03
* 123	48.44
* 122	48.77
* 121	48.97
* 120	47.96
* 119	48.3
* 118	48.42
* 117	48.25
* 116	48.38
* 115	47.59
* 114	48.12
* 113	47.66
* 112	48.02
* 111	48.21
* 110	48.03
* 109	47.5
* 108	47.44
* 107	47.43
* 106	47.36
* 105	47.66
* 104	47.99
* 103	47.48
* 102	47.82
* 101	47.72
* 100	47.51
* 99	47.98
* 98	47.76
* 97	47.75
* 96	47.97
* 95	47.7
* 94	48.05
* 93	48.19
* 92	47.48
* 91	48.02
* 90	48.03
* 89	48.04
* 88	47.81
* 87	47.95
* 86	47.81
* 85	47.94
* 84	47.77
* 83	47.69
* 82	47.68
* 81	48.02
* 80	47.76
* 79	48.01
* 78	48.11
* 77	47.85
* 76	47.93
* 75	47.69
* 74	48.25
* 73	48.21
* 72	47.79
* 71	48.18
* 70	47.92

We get 0.30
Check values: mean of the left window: 48.2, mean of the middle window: 36.4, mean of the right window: 48.1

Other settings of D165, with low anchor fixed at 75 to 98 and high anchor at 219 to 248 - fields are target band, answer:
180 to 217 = 0.01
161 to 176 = 0.14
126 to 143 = 0.01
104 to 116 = 0.01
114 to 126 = -0.01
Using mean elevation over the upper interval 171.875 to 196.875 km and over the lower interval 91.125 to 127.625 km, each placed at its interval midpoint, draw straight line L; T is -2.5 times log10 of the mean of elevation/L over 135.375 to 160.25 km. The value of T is 0.39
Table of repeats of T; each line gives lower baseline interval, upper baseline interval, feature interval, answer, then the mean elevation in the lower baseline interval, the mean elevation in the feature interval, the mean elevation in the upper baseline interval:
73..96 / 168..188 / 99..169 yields 0.14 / 47.9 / 41.6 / 47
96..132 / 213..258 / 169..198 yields 0.02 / 48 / 47.3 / 48.6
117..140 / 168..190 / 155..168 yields 0.44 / 48.3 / 31.5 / 47.1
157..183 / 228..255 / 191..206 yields -0.09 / 41.3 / 47.9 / 48.7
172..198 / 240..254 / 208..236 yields 0.00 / 47.5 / 48.4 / 48.9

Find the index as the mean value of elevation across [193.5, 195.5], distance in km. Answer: 47.4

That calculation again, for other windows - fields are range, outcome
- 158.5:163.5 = 30.2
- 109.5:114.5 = 48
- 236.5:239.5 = 48.6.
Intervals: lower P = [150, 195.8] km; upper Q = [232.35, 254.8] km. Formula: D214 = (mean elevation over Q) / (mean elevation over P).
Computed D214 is 1.22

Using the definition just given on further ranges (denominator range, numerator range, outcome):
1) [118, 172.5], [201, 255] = 1.22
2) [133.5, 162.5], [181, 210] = 1.39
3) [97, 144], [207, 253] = 1.02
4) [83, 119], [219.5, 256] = 1.02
